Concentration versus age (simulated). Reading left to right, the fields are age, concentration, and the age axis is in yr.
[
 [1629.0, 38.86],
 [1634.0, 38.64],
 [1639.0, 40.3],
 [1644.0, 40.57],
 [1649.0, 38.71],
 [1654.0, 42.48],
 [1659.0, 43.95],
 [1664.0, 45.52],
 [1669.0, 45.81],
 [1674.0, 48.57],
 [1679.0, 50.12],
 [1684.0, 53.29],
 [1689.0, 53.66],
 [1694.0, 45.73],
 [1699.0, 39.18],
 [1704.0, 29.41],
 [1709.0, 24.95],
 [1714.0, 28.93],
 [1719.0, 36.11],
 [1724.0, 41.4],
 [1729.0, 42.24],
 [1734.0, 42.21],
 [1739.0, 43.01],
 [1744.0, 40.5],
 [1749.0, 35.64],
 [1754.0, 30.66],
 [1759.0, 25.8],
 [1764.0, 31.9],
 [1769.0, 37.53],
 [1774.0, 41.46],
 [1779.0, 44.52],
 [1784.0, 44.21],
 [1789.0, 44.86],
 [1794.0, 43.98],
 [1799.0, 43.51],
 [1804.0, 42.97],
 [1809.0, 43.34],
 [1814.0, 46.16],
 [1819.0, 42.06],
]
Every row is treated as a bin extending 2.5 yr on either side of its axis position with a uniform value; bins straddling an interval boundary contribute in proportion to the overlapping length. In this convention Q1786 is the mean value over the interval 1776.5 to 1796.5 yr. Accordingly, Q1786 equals 44.4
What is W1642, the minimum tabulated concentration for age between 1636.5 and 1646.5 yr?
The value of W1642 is 40.3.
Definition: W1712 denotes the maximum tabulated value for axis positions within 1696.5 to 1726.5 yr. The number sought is 41.4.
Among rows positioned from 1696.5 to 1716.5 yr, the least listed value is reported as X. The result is 24.95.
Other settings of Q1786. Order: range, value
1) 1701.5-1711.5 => 27.2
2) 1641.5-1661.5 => 41.4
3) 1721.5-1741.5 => 42.2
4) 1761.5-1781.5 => 38.9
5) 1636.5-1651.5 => 39.9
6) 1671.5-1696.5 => 50.3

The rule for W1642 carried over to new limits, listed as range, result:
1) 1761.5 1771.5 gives 31.9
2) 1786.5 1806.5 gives 42.97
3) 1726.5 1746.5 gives 40.5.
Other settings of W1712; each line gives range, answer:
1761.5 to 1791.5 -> 44.86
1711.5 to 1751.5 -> 43.01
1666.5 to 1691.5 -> 53.66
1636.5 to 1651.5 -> 40.57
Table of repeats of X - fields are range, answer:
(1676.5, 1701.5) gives 39.18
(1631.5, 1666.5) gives 38.64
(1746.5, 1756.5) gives 30.66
